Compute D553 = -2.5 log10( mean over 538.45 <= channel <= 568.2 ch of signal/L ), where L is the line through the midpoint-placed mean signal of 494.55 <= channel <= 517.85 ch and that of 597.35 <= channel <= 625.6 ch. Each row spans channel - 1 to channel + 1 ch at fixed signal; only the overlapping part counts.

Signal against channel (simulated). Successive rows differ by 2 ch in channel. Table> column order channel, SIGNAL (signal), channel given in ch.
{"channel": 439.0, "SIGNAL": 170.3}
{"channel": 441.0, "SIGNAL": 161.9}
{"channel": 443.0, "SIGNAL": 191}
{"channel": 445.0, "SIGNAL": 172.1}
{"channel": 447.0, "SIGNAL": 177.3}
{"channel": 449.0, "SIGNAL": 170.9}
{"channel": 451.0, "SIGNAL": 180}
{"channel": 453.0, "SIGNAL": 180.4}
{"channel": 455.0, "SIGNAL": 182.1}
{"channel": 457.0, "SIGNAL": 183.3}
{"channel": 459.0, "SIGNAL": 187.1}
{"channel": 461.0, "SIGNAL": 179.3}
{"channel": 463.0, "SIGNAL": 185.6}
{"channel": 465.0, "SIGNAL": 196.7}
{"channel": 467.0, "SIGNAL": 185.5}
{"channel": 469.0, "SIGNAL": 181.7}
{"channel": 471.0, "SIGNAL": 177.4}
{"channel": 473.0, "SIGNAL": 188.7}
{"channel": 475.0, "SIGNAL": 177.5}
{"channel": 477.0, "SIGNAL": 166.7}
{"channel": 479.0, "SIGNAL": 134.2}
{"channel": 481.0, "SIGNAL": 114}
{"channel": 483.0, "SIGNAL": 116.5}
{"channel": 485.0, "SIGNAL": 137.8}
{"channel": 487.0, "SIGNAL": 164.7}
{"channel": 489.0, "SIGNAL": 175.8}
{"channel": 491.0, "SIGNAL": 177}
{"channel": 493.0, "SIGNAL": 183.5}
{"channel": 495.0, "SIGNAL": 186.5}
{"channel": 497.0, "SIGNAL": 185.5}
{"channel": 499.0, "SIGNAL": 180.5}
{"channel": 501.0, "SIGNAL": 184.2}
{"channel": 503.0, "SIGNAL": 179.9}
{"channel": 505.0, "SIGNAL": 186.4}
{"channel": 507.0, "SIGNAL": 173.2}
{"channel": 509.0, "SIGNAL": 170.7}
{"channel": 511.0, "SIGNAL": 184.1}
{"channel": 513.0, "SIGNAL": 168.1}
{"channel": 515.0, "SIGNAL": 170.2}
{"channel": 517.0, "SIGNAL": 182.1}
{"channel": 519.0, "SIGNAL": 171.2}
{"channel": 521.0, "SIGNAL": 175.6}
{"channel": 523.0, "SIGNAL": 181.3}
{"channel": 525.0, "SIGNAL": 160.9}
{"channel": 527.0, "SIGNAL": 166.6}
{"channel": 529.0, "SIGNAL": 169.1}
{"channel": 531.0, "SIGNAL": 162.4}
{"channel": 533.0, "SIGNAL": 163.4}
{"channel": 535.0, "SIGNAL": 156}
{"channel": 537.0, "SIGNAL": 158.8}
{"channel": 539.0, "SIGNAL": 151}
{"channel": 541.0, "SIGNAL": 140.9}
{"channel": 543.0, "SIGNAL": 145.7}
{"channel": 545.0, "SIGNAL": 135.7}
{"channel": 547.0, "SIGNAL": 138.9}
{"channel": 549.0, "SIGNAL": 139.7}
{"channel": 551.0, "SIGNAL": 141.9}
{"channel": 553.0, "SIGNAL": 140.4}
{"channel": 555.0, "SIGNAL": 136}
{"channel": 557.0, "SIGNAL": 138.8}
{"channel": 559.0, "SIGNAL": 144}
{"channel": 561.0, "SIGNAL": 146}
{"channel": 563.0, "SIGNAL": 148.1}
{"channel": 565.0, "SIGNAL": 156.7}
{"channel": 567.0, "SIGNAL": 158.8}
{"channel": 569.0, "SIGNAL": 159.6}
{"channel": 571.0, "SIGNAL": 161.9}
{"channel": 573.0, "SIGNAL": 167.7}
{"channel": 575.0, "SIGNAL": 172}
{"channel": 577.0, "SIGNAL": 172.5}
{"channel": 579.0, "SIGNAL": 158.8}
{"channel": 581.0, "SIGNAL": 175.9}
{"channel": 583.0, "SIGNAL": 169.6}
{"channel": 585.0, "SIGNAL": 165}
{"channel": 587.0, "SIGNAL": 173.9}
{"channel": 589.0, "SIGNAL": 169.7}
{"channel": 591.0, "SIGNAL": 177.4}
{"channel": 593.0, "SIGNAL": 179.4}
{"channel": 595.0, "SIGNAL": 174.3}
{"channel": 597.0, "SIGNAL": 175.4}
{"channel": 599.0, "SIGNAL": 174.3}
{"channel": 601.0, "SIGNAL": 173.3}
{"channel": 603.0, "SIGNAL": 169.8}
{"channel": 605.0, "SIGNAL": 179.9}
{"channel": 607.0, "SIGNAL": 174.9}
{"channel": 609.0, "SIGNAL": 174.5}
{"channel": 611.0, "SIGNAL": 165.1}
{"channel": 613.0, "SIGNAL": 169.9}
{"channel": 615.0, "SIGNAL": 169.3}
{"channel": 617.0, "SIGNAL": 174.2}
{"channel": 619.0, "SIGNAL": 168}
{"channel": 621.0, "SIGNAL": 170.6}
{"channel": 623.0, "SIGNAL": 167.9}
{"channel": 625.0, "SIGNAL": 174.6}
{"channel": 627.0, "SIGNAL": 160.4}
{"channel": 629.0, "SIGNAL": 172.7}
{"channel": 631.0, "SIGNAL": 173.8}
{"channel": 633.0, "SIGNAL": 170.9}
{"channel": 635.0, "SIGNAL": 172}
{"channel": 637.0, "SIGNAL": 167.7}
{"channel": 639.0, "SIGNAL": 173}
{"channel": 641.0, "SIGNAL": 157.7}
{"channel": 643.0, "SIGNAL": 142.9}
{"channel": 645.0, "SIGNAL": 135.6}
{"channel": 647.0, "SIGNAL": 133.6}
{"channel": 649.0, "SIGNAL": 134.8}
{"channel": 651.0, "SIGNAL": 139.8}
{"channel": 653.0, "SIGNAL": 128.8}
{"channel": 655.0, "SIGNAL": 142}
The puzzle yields 0.22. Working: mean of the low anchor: 179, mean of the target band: 144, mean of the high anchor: 172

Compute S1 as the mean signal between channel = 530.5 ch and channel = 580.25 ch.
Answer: 152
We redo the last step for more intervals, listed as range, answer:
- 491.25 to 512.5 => 181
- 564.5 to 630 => 170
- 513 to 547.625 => 161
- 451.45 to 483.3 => 172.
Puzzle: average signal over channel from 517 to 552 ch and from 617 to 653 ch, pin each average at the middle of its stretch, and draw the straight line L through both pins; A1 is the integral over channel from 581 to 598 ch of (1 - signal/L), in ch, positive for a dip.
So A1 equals -1.6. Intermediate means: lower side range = 157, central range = 173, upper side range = 159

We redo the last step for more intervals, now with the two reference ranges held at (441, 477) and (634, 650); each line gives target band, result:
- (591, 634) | -4.2 ch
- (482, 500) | 0.9 ch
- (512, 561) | 3.9 ch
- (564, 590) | -0.6 ch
